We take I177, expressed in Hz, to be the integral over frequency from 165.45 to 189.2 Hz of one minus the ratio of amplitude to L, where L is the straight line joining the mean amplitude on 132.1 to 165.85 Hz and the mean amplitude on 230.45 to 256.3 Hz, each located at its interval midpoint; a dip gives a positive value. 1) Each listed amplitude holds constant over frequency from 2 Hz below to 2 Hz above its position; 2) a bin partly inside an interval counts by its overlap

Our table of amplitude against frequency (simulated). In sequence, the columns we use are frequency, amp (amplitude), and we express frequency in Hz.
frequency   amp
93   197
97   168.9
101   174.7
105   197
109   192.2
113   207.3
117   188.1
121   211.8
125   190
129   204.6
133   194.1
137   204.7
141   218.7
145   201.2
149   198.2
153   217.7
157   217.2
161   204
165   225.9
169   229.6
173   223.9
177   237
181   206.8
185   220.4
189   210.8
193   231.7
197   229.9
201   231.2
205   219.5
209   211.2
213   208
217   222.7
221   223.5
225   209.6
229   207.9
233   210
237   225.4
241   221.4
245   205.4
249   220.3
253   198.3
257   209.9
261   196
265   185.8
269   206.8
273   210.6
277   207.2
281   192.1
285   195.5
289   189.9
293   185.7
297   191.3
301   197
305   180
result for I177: -1.39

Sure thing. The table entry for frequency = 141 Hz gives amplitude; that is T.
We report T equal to 218.7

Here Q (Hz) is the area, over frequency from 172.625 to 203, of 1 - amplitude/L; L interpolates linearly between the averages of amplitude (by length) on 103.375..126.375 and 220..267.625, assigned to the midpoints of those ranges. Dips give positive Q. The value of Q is -2.9 Hz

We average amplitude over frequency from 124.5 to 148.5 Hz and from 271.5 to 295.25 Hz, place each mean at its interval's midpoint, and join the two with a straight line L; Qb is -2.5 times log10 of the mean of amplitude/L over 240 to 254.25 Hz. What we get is -0.07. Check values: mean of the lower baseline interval 203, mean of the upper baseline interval 196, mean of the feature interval 211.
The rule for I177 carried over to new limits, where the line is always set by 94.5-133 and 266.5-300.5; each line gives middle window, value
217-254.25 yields -3.49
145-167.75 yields -2.14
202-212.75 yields -1.12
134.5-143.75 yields -0.78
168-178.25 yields -1.86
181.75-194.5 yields -1.60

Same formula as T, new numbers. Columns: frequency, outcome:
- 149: 198.2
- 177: 237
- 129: 204.6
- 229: 207.9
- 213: 208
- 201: 231.2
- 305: 180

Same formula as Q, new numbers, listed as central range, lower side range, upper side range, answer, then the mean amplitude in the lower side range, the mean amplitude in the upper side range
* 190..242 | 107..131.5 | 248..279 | -4.4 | 199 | 204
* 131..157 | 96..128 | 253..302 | -1.8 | 192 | 197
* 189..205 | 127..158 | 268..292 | -1.8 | 207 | 199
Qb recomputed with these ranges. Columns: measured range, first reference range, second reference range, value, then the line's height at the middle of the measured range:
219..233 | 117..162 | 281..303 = -0.08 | 198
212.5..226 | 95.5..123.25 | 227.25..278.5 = -0.07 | 204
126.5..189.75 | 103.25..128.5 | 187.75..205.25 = 0.00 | 213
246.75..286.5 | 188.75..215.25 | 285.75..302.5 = -0.01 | 200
